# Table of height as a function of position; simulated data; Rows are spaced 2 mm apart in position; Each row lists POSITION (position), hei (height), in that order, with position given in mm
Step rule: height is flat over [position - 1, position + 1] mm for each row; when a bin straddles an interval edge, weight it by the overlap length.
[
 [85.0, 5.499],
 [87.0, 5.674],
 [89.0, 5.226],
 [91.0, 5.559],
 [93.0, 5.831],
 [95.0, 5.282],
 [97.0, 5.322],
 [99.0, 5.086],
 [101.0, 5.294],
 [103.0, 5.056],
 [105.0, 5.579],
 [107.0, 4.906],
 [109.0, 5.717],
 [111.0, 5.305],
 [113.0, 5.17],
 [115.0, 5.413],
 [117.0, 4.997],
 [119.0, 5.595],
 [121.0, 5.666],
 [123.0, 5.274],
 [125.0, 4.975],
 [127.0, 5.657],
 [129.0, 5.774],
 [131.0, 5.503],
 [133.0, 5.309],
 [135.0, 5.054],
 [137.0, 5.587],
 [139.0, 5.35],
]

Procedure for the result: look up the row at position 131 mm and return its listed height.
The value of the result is 5.503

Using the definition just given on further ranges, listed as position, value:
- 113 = 5.17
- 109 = 5.717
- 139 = 5.35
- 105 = 5.579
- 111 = 5.305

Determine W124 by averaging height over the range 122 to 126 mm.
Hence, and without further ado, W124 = 5.12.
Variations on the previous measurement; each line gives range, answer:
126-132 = 5.64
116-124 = 5.38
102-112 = 5.31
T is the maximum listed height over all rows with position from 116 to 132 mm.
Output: 5.774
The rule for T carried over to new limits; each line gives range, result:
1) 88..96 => 5.831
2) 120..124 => 5.666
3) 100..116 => 5.717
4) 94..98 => 5.322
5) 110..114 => 5.305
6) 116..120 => 5.595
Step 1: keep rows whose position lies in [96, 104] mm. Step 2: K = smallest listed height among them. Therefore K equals 5.056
